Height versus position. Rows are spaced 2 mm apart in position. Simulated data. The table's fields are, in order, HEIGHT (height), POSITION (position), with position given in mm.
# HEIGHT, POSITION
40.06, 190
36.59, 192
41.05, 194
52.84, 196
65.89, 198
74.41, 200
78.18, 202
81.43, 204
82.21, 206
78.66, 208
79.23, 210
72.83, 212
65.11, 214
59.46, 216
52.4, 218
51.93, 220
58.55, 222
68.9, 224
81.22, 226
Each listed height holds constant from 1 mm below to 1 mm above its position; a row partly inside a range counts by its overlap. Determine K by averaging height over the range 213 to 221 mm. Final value 57.2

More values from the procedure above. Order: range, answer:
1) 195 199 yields 59.4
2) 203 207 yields 81.8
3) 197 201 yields 70.2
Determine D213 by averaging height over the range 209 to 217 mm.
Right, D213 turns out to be 69.2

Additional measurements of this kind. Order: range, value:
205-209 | 80.4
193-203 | 62.5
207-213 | 76.9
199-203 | 76.3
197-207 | 76.4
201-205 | 79.8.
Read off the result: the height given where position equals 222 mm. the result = 58.55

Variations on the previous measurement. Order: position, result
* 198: 65.89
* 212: 72.83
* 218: 52.4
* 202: 78.18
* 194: 41.05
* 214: 65.11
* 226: 81.22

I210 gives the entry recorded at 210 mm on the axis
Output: 79.23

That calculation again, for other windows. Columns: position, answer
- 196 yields 52.84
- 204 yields 81.43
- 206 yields 82.21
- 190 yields 40.06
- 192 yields 36.59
